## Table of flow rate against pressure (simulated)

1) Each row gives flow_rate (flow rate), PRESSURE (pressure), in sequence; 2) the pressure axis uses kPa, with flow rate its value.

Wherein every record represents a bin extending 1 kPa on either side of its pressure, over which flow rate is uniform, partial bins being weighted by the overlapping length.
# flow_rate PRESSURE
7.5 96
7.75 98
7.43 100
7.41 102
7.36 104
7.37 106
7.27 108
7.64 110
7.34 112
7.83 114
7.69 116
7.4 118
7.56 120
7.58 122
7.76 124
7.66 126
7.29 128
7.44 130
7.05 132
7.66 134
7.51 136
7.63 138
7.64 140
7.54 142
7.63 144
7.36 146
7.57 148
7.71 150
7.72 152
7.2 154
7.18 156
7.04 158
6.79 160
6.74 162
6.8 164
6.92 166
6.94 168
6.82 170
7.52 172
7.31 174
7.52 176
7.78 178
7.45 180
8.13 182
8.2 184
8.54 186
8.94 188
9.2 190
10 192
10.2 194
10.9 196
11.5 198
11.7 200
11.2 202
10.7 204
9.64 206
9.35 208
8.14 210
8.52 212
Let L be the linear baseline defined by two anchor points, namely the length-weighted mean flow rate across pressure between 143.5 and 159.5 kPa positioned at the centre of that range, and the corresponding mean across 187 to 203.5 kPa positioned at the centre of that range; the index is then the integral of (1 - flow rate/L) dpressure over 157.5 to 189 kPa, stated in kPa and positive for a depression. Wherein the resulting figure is 5.14 kPa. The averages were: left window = 7.4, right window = 10.5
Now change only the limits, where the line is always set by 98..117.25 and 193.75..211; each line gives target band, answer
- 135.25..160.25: 3.6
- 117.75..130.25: 0.7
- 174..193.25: 2.8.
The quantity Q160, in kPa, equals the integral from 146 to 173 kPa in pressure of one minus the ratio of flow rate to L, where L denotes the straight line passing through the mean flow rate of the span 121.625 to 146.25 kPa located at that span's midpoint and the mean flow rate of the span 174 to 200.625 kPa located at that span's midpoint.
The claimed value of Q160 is 3.7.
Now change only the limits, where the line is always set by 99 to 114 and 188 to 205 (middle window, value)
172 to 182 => 2.3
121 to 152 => 3.4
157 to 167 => 2.7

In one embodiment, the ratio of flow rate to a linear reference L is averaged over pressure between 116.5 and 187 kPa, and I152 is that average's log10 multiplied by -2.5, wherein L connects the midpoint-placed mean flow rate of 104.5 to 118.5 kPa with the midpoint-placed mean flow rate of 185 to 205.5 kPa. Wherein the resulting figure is 0.179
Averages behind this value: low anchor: 7.5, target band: 7.45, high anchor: 10.3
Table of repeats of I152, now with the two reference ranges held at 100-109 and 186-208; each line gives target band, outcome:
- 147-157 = 0.18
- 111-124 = 0.03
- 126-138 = 0.11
